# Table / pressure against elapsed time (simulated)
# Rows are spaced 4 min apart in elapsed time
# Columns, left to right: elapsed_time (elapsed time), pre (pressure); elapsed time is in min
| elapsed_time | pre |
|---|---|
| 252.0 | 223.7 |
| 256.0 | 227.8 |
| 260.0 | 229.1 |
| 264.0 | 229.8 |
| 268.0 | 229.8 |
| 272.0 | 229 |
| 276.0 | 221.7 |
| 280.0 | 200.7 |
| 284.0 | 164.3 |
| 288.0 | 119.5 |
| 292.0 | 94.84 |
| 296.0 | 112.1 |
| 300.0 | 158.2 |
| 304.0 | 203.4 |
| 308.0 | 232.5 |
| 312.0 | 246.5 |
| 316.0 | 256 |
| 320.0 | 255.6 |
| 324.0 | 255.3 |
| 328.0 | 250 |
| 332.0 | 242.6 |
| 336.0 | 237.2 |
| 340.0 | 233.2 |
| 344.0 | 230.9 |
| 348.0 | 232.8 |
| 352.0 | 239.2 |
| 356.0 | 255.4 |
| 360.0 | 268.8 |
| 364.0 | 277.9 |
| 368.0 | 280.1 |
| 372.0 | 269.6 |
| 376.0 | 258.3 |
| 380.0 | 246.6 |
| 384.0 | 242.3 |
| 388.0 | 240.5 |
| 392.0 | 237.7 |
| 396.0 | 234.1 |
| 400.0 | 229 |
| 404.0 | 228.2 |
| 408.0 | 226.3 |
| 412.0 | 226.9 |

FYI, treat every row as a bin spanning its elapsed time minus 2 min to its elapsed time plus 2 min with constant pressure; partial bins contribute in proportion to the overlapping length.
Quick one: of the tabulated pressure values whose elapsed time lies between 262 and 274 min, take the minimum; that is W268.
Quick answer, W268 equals 229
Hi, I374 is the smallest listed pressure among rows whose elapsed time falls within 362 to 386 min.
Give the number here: 242.3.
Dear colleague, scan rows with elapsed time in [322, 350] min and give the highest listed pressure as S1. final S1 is 255.3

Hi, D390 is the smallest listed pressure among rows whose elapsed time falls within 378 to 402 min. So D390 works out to 229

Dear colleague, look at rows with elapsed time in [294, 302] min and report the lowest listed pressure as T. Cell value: 112.1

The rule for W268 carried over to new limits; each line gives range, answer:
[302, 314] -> 203.4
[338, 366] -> 230.9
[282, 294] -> 94.84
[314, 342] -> 233.2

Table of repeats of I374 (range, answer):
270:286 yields 164.3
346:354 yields 232.8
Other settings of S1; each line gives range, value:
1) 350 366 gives 277.9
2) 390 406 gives 237.7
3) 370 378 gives 269.6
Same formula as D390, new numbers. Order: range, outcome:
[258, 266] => 229.1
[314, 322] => 255.6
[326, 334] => 242.6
